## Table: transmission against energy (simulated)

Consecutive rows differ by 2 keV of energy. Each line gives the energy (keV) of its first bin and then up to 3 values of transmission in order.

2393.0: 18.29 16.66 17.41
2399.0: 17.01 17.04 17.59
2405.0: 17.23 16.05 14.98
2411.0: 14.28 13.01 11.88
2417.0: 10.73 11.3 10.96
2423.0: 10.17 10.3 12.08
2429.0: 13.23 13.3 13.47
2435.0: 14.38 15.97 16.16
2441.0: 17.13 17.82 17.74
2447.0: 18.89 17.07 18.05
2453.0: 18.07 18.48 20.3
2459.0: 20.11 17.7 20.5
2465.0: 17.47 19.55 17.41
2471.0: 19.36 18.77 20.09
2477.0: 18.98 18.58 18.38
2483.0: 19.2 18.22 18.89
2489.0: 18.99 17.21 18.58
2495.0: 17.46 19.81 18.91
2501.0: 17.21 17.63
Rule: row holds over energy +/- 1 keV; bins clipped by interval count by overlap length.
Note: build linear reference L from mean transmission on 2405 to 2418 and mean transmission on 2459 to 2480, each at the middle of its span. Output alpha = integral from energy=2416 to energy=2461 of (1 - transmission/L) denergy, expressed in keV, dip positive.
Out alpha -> 2.77 keV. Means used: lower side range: 13.8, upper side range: 18.9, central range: 15.3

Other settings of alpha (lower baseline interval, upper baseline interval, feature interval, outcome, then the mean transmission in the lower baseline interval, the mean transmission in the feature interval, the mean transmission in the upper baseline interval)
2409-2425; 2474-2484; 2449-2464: -2.24 keV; 11.9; 18.9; 19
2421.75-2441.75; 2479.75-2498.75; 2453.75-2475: -3.44 keV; 13.5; 19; 18.5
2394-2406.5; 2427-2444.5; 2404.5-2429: 5.34 keV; 17.1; 12.7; 15.1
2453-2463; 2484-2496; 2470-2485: -0.32 keV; 19.2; 19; 18.2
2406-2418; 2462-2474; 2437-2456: -0.94 keV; 13.5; 17.6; 18.8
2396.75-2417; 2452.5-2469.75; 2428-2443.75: 1.94 keV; 15.3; 15.1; 18.9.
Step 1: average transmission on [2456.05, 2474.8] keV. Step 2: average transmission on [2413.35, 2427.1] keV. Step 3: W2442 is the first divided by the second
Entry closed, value 1.7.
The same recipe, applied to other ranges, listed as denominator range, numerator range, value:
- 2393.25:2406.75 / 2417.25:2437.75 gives 0.72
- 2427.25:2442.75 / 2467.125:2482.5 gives 1.27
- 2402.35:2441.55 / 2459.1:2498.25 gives 1.37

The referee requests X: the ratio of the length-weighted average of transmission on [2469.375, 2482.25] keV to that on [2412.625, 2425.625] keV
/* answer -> 1.70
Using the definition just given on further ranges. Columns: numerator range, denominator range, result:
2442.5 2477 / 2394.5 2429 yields 1.34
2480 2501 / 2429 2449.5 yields 1.15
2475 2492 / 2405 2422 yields 1.42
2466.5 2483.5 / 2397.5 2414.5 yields 1.19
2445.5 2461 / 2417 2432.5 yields 1.60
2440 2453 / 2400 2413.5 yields 1.12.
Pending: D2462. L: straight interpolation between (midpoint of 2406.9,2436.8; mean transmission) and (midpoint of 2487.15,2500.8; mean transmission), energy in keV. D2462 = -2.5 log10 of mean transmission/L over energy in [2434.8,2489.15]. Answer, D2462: -0.16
